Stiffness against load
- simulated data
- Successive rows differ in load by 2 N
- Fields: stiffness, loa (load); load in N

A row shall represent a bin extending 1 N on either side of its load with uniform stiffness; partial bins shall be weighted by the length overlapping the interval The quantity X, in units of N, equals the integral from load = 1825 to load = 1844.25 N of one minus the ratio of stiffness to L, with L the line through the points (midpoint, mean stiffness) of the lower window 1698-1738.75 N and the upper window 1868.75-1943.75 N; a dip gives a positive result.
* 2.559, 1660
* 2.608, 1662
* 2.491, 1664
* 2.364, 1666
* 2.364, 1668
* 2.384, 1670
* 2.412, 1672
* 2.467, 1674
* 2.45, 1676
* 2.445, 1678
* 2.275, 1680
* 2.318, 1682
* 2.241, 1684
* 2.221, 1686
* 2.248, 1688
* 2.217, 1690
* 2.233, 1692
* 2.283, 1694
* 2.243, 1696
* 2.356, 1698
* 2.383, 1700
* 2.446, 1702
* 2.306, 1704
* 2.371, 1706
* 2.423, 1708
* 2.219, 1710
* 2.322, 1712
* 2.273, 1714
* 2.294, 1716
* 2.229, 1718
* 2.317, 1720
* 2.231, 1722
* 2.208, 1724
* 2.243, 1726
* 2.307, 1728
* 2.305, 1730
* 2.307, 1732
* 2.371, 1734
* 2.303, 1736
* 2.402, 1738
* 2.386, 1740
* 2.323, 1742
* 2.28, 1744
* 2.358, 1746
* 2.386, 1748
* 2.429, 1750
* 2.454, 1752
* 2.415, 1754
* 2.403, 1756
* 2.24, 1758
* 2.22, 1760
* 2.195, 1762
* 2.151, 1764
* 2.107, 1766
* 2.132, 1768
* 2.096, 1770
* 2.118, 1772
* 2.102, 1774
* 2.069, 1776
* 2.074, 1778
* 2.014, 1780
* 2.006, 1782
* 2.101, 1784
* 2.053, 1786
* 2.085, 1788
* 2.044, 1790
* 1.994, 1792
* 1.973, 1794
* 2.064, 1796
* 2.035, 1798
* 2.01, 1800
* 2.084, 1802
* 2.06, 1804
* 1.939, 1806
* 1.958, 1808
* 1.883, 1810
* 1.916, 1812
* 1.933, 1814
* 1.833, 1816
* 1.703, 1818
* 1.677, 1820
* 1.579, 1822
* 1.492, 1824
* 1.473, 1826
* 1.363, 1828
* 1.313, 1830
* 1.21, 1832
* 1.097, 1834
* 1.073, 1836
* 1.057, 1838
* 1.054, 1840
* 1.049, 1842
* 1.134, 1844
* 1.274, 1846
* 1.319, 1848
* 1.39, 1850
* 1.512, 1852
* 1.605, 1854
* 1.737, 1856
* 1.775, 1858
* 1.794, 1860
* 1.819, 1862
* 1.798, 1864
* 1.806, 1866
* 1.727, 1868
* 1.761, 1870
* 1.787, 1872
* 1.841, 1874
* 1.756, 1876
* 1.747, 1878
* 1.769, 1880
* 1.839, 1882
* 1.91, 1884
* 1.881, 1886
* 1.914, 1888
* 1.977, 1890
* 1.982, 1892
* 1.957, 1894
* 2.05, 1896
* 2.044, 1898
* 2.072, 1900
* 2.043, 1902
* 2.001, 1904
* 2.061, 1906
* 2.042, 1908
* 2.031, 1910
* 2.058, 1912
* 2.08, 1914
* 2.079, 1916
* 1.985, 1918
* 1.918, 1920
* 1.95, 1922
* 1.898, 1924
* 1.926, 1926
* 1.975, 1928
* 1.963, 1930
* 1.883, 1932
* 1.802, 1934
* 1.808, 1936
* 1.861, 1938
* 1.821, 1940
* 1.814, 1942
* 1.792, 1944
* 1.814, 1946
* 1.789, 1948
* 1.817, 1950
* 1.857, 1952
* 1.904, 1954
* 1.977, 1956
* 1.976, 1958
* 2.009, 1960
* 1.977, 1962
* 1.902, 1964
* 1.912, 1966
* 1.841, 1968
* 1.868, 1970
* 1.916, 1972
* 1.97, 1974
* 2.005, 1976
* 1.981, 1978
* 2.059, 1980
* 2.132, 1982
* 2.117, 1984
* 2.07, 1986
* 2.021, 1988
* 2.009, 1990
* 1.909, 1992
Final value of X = 8.3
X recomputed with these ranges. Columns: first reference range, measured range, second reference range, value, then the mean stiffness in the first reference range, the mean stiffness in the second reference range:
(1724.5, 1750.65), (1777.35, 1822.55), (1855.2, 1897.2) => 3.3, 2.33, 1.84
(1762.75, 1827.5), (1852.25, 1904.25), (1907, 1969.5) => 2.1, 1.96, 1.92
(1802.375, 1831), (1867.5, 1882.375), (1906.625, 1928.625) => 0.8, 1.73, 2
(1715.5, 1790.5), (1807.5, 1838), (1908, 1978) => 8.3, 2.23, 1.92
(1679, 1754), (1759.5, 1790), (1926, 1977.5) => 1.5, 2.31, 1.89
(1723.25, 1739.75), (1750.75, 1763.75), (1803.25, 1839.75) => -1.3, 2.31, 1.57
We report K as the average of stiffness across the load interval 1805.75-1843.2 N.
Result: 1.49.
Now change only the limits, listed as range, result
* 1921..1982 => 1.91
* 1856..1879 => 1.78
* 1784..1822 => 1.95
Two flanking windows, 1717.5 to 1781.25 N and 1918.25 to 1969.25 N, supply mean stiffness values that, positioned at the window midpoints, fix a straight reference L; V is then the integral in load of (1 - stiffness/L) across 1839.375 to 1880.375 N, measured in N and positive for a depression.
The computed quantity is 8.99 N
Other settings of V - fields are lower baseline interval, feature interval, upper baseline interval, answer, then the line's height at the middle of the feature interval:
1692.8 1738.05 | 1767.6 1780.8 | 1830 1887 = -0.58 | 2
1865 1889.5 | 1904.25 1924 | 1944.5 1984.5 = -1.58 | 1.87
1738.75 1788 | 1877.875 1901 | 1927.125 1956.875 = 0.30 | 1.96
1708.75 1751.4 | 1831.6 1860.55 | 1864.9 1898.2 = 9.27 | 1.97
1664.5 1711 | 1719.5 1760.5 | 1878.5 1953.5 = -1.60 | 2.24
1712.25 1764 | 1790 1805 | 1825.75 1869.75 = -1.62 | 1.83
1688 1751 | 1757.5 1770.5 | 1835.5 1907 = -0.16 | 2.14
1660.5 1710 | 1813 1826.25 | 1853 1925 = 2.42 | 2.06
